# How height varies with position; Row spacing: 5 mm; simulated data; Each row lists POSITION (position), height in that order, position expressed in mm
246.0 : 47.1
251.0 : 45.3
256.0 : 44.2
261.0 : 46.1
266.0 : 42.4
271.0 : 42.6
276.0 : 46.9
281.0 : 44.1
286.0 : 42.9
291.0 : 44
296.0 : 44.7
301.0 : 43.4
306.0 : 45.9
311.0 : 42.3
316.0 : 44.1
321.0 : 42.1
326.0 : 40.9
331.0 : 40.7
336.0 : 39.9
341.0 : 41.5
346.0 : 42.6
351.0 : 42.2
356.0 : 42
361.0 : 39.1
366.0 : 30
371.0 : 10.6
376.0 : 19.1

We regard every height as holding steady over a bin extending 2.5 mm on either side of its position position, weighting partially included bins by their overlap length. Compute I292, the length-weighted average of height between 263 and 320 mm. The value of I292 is 43.9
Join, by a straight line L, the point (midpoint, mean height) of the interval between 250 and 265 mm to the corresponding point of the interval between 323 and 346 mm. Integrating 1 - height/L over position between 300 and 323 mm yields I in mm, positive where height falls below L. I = -0.79 mm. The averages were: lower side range 44.9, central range 43.6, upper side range 41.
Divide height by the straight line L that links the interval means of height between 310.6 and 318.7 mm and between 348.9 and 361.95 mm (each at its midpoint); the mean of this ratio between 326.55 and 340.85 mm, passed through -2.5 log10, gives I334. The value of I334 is 0.05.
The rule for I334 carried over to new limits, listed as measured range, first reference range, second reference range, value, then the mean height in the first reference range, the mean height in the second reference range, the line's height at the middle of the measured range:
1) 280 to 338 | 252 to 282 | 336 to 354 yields 0.00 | 44.4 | 41.8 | 43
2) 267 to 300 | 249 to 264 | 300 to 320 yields 0.01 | 45.1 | 43.8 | 44.5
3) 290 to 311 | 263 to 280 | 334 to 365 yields -0.04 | 44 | 40.7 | 42.8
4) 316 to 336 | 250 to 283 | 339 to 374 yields -0.09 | 44.5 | 35.1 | 38.3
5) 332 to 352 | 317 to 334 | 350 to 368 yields -0.04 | 41.4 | 38.2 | 39.9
